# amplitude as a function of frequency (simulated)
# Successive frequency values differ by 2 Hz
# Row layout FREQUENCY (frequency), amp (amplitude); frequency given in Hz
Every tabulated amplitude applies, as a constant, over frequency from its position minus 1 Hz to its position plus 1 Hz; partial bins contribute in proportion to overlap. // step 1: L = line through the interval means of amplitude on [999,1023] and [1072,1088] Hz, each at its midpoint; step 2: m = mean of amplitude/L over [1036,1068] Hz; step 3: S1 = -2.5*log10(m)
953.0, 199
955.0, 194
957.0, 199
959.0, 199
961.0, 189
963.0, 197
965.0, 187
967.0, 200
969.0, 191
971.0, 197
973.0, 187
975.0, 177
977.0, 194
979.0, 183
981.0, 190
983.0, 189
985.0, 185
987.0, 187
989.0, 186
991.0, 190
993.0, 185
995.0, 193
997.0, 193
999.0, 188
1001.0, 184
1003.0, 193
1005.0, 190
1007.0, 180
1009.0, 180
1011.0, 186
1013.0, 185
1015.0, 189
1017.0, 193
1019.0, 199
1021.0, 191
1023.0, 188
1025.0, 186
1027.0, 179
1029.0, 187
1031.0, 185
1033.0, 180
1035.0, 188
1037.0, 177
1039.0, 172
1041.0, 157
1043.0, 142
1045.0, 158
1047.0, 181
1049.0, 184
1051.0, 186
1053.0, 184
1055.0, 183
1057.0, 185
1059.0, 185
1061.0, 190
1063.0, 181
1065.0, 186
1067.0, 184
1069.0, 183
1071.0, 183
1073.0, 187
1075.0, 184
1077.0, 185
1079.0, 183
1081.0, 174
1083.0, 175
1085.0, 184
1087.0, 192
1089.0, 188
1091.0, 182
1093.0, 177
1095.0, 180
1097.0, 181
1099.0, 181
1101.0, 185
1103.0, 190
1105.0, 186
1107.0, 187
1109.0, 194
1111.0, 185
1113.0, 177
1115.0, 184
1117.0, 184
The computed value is 0.05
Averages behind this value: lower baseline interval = 188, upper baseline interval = 183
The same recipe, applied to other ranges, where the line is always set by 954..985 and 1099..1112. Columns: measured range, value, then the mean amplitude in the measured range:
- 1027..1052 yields 0.086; 175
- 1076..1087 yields 0.040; 181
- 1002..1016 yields 0.023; 186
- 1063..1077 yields 0.024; 184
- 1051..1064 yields 0.023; 185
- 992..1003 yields 0.009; 189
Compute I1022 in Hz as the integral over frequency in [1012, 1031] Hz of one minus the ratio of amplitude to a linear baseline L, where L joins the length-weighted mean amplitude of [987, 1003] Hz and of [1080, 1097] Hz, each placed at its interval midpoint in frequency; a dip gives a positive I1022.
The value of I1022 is -0.2 Hz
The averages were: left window 189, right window 181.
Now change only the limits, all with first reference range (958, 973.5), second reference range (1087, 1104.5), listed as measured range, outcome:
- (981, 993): 0.3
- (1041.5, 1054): 1.0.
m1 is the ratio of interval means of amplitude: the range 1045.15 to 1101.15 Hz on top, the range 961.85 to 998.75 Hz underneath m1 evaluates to 1.0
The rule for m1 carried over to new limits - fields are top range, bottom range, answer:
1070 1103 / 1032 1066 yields 1.03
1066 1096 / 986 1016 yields 0.98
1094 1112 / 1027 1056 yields 1.05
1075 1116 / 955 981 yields 0.96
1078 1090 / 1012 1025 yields 0.96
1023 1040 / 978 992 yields 0.97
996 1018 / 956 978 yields 0.97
